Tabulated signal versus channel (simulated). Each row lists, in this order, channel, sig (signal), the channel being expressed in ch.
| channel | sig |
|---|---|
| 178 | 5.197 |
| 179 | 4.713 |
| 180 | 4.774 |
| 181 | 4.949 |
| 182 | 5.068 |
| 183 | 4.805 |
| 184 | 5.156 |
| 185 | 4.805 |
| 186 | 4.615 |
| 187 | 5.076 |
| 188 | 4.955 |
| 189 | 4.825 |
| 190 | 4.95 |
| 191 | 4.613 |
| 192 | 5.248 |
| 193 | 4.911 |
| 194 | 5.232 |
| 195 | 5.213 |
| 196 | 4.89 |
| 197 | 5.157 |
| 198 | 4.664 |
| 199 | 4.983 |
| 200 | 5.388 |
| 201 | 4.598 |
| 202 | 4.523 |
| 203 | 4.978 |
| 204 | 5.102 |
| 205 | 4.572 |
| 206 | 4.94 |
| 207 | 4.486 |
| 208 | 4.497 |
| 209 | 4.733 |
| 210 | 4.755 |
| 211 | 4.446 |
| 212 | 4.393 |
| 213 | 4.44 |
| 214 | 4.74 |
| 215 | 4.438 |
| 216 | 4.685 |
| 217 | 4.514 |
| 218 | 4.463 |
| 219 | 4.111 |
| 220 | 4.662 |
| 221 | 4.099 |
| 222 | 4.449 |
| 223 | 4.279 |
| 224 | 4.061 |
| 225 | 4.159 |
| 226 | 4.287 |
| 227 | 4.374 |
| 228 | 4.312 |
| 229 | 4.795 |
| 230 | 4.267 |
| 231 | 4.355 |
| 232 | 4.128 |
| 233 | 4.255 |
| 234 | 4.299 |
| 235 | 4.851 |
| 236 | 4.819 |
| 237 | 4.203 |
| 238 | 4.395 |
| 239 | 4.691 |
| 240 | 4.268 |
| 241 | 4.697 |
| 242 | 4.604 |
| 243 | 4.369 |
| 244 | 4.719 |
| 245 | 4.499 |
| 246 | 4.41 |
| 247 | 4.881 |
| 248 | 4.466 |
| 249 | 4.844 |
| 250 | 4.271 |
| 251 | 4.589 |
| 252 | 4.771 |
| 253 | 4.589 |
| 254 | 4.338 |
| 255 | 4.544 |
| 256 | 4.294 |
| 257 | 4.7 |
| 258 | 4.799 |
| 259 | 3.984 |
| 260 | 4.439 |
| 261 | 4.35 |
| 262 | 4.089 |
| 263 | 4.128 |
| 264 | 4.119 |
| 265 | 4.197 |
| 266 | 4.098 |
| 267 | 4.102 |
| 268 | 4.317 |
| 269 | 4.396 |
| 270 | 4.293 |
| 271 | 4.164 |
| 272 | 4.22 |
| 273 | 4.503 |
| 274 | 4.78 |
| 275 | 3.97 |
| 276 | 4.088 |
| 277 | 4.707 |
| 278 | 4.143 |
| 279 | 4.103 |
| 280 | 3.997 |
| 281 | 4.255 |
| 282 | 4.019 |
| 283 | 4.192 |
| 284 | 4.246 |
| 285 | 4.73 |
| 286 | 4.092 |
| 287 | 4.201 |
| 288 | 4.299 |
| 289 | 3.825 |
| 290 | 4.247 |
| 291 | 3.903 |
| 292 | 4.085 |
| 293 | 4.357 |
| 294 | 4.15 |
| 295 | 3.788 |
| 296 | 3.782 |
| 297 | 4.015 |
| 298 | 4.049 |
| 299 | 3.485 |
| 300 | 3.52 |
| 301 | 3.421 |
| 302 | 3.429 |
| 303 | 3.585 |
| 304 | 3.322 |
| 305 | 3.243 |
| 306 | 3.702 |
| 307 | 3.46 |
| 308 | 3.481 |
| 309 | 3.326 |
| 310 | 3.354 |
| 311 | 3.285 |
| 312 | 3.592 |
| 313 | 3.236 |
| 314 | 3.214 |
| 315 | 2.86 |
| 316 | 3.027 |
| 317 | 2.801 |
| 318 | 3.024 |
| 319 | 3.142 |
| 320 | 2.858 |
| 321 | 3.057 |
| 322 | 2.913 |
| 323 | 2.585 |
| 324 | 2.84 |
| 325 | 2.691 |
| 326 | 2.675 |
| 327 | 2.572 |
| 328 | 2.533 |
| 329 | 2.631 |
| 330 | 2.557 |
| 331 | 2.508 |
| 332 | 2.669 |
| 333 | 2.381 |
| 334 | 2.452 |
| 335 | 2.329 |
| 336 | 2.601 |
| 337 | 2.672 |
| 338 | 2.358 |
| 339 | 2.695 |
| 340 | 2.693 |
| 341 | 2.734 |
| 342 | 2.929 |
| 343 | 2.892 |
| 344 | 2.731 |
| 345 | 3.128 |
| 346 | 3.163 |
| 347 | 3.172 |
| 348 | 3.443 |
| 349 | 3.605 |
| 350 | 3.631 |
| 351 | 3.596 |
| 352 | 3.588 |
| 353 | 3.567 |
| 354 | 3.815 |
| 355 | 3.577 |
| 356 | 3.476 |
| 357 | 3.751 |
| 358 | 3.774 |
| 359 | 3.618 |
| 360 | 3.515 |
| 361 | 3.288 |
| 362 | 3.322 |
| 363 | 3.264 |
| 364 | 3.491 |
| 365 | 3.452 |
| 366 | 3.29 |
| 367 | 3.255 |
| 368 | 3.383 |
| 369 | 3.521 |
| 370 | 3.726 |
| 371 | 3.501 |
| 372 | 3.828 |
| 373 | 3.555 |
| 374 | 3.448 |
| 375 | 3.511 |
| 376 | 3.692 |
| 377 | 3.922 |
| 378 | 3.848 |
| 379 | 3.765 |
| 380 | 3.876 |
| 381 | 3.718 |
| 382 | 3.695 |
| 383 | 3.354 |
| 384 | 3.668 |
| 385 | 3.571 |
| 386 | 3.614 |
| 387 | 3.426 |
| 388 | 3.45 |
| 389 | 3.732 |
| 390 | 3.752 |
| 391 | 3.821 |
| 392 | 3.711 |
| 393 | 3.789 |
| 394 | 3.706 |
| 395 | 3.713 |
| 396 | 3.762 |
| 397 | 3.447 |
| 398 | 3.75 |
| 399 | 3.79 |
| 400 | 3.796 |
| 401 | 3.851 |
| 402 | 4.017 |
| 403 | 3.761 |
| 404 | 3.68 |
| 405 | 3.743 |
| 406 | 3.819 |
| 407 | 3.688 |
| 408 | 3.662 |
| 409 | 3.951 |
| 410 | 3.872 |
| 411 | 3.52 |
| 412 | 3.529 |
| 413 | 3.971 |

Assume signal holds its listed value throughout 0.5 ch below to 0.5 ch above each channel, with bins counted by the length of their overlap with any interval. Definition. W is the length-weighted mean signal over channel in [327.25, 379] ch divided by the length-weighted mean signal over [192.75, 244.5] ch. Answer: 0.70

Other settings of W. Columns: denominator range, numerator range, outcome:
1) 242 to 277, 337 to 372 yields 0.75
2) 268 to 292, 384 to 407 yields 0.88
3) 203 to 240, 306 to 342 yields 0.64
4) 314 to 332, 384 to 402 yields 1.32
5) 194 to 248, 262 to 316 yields 0.86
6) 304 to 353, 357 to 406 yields 1.22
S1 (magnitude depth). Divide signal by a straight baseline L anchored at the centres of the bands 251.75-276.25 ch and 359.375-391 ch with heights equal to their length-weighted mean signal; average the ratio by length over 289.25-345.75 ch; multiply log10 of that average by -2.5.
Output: 0.26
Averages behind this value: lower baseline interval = 4.33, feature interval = 3.14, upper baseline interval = 3.57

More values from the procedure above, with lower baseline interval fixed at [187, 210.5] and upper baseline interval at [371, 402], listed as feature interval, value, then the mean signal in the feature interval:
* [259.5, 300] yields 0.05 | 4.17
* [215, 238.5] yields 0.08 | 4.38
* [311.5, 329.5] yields 0.38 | 2.9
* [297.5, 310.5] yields 0.20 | 3.49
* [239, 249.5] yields 0.00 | 4.58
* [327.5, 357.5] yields 0.30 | 3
